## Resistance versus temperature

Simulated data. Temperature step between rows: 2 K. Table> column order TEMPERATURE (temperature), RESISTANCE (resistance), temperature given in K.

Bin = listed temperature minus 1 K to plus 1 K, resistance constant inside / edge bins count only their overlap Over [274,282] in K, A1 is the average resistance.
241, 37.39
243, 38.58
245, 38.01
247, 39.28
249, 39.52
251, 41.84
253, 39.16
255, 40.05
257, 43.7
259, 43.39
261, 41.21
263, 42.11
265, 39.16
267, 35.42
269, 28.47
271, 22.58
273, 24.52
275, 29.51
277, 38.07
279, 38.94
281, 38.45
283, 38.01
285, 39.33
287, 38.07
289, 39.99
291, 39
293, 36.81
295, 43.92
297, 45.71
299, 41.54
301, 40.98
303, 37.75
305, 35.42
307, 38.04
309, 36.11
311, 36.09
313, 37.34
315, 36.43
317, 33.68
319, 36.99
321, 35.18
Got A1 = 36.2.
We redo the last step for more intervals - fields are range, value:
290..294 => 37.9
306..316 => 36.8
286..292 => 39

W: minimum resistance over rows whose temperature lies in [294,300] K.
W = 41.54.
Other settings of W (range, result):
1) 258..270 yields 28.47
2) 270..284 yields 22.58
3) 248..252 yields 39.52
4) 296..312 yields 35.42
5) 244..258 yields 38.01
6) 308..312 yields 36.09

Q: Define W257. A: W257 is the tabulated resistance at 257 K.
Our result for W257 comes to 43.7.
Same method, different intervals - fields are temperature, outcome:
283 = 38.01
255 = 40.05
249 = 39.52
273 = 24.52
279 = 38.94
